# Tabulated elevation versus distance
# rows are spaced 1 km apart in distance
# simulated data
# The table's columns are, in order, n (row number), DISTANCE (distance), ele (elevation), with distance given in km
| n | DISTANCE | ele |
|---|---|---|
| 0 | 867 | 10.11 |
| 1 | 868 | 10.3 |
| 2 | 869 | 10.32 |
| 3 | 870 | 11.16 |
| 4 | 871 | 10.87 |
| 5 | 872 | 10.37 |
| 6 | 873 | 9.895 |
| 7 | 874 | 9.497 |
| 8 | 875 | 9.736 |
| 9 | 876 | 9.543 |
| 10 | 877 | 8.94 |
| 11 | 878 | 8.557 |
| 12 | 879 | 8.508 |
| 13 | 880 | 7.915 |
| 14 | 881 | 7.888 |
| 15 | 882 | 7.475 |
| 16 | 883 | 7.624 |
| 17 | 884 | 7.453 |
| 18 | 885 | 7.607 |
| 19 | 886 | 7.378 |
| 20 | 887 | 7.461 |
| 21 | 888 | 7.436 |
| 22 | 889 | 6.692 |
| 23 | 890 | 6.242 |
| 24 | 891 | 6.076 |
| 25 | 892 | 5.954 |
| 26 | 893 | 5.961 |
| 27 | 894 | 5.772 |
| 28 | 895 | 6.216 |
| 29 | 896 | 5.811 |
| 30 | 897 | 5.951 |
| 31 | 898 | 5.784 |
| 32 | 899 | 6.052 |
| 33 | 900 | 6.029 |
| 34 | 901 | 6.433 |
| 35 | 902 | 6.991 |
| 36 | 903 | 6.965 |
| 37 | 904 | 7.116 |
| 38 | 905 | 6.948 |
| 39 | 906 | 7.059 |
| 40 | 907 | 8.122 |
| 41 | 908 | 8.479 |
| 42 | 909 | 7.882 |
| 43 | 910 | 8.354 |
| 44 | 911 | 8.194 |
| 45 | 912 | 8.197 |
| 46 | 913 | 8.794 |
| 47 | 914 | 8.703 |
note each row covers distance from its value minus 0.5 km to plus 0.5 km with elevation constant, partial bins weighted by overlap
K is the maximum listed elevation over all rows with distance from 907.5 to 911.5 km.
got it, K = 8.479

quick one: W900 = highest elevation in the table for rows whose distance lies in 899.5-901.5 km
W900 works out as 6.433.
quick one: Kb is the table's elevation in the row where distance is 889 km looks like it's 6.692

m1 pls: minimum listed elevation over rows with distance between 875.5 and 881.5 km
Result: 7.888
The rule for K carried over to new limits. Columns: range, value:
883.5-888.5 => 7.607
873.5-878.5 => 9.736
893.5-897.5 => 6.216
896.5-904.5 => 7.116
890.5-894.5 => 6.076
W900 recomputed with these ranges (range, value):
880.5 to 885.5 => 7.888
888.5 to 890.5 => 6.692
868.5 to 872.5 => 11.16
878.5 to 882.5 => 8.508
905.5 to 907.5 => 8.122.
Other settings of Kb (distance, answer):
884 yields 7.453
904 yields 7.116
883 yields 7.624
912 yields 8.197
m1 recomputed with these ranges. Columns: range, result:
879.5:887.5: 7.378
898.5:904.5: 6.029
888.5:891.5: 6.076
